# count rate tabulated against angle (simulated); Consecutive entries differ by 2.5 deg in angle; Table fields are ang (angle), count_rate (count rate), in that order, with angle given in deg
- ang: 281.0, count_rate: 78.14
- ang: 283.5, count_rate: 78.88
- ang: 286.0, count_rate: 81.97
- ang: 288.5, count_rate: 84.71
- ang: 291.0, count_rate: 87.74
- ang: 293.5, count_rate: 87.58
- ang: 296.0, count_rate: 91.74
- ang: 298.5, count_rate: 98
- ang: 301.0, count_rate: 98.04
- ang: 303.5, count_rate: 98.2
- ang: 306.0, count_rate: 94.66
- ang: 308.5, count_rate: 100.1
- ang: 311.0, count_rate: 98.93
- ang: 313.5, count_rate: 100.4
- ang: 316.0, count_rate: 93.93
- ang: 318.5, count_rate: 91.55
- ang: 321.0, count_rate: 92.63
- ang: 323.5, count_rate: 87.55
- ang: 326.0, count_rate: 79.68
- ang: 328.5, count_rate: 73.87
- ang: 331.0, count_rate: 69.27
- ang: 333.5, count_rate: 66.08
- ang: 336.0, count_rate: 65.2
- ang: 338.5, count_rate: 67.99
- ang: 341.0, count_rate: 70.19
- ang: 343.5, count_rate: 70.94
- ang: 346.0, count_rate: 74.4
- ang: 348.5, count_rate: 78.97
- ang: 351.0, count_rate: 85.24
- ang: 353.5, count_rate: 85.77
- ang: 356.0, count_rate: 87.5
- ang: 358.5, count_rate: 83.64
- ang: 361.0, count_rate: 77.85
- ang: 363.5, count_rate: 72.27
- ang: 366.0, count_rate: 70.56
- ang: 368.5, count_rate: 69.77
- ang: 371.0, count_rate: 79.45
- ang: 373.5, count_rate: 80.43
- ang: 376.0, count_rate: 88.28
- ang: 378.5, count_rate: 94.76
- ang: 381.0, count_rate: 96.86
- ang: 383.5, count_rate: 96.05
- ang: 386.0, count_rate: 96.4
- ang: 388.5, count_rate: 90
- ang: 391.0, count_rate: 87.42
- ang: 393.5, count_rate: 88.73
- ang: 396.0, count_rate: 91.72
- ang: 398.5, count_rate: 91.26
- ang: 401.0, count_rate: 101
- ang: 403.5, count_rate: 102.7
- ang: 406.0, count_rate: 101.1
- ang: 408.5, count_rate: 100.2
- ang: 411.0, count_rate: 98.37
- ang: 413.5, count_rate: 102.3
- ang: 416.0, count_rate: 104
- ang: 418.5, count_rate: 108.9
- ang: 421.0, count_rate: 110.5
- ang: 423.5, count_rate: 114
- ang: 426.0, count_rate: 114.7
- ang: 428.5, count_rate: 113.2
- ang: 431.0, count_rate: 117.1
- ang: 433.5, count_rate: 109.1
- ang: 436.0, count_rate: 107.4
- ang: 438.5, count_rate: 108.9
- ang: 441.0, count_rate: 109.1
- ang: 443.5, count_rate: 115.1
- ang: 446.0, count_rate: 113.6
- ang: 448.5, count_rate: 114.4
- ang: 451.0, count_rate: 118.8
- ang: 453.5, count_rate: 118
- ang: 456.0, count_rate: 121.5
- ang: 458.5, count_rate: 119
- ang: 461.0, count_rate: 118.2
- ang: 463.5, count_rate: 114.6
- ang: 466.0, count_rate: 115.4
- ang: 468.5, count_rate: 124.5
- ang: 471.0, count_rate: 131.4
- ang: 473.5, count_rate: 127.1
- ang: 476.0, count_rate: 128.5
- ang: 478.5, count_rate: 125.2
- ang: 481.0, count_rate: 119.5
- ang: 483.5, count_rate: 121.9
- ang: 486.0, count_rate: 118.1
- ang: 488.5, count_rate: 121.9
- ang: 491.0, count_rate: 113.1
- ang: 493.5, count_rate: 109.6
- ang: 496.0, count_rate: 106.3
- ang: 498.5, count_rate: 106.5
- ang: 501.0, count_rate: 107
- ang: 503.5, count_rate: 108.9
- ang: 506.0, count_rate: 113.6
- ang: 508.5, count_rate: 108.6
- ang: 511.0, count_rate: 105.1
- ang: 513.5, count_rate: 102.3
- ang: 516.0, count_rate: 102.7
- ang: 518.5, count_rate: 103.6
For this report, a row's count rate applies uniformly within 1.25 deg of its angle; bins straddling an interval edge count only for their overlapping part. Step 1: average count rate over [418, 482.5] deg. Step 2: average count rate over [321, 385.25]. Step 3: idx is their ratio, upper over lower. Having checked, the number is 1.5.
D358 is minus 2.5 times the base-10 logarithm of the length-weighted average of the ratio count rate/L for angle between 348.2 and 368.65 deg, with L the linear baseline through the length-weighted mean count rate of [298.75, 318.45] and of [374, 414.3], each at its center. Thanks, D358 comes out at 0.205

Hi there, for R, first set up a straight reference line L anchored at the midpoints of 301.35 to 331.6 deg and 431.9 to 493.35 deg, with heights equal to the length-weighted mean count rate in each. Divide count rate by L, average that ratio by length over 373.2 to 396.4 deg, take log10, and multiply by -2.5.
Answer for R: 0.13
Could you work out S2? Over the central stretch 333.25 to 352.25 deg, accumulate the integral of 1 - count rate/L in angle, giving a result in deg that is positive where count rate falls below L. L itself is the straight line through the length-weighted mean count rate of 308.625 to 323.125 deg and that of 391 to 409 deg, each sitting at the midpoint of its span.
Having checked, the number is 4.5 deg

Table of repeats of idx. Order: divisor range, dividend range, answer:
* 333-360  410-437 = 1.43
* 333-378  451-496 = 1.56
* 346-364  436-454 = 1.39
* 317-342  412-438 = 1.43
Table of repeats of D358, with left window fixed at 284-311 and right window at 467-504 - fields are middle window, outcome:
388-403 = 0.15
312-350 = 0.22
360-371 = 0.35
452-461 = -0.05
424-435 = -0.03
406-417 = 0.07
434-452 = 0.00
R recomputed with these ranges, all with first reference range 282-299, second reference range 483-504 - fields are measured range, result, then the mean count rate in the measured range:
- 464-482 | -0.13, 124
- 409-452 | -0.06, 110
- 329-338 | 0.34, 67.5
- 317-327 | 0.03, 88.2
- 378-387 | 0.02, 96.1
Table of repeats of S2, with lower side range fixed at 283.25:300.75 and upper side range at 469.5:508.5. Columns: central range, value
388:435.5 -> 1.43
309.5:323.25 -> -0.47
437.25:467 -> -1.04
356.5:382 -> 4.66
